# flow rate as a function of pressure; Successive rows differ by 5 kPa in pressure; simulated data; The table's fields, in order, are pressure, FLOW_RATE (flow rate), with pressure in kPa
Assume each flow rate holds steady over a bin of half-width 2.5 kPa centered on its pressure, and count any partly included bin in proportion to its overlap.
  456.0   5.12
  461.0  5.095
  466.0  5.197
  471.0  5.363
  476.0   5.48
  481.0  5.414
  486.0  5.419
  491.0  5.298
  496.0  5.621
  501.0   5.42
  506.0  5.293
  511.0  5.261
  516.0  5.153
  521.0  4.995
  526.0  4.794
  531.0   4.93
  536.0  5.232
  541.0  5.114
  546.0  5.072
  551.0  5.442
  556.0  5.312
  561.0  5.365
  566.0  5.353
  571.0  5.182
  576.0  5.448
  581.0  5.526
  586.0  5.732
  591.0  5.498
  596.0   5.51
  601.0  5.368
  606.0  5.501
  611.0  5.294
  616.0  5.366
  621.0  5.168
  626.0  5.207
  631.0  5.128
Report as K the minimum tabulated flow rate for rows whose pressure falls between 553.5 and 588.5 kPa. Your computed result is 5.182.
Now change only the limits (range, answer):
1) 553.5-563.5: 5.312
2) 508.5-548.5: 4.794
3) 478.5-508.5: 5.293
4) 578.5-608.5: 5.368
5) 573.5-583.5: 5.448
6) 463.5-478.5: 5.197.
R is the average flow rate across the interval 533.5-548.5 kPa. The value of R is 5.14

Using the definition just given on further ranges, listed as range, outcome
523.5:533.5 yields 4.86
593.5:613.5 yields 5.42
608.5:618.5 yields 5.33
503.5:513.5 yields 5.28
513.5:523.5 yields 5.07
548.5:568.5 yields 5.37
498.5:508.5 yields 5.36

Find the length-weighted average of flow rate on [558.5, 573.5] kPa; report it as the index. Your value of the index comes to 5.3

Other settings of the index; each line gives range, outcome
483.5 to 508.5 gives 5.41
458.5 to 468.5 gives 5.15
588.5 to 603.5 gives 5.46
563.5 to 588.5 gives 5.45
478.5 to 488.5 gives 5.42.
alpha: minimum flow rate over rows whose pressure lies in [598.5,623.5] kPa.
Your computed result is 5.168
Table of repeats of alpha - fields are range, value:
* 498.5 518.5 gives 5.153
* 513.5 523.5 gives 4.995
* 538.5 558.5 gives 5.072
